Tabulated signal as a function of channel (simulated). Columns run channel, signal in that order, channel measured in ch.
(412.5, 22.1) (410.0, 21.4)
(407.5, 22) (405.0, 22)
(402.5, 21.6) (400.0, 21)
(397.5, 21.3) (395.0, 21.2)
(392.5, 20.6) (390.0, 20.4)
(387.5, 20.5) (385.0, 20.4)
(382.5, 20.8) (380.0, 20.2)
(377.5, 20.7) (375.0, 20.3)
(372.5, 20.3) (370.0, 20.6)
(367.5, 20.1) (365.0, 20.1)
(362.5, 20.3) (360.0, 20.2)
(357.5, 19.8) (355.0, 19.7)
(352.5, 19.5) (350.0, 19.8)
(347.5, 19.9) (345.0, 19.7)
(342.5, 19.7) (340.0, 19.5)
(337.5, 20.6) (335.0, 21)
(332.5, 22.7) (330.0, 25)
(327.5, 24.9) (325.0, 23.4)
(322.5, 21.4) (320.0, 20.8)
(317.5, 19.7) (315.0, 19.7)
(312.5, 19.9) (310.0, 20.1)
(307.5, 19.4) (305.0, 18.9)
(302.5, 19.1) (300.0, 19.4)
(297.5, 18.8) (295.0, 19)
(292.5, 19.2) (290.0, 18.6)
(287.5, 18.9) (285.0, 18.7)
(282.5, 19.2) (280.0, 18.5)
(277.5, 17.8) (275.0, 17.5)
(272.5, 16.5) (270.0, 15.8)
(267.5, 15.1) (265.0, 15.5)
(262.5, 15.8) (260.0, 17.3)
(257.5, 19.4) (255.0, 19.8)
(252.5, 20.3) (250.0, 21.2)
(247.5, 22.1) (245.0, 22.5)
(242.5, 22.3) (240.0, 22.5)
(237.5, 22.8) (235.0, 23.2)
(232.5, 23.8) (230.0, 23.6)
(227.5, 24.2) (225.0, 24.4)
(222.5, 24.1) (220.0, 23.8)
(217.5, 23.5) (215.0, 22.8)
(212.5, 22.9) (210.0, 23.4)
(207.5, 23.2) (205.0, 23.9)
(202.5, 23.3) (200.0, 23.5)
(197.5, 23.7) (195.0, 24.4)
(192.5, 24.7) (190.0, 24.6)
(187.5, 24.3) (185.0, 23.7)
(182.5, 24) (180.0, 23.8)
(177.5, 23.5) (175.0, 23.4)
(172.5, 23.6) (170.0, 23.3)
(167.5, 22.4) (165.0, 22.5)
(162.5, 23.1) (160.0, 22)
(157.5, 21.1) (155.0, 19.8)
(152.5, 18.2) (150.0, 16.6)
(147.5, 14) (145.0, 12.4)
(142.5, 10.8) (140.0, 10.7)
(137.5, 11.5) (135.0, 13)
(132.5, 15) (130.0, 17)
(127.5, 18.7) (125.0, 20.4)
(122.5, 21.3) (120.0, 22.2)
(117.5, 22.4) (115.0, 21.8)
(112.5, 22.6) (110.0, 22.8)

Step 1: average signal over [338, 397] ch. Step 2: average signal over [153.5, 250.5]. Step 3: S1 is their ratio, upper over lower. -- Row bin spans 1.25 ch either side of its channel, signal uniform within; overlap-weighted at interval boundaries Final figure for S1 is 0.87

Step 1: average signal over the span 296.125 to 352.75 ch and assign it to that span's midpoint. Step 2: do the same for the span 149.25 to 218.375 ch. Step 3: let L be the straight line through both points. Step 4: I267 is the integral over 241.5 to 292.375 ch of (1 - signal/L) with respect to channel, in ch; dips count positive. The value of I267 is 6.8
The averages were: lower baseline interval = 22.9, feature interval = 18.6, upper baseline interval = 20.6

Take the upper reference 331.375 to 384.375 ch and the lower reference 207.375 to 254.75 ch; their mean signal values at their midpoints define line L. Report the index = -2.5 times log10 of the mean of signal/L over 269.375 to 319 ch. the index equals 0.150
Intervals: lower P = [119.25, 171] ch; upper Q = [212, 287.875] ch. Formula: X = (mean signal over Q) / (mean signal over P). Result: 1.15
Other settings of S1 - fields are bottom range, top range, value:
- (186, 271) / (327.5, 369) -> 0.94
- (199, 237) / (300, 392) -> 0.87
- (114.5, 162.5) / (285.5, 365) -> 1.16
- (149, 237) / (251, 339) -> 0.84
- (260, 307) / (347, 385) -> 1.13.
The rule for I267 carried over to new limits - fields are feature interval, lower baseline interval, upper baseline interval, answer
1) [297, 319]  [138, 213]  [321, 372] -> 1.6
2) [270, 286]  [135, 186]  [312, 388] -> 1.8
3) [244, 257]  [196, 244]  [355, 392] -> 1.0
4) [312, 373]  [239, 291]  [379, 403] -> -2.2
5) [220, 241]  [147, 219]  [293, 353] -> -1.6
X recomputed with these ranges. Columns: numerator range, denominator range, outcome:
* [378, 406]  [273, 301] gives 1.12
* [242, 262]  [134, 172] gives 1.16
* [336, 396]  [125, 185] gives 1.07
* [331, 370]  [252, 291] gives 1.14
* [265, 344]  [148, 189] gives 0.89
